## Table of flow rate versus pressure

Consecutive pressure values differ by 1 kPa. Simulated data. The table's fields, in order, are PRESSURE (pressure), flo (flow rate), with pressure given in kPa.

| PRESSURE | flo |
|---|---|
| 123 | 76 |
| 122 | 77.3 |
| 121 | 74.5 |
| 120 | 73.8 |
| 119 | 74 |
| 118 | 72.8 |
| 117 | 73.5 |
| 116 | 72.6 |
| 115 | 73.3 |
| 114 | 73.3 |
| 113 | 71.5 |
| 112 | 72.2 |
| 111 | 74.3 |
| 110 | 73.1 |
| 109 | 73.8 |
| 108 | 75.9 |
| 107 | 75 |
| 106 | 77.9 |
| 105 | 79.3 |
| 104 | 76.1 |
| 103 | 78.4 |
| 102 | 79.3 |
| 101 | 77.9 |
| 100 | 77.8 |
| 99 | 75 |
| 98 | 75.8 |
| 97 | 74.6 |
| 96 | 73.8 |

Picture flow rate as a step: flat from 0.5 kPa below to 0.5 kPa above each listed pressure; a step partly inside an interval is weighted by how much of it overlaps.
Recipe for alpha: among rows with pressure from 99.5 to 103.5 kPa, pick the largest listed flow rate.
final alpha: 79.3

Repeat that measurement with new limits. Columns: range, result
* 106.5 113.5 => 75.9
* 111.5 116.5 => 73.3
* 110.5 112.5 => 74.3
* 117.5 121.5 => 74.5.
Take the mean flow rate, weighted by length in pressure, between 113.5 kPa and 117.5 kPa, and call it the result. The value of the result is 73.2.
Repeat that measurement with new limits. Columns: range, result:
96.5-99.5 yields 75.1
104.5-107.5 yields 77.4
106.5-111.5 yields 74.4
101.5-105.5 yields 78.3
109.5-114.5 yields 72.9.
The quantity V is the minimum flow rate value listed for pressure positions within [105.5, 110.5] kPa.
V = 73.1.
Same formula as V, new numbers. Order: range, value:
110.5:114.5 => 71.5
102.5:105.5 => 76.1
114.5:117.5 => 72.6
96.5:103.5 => 74.6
